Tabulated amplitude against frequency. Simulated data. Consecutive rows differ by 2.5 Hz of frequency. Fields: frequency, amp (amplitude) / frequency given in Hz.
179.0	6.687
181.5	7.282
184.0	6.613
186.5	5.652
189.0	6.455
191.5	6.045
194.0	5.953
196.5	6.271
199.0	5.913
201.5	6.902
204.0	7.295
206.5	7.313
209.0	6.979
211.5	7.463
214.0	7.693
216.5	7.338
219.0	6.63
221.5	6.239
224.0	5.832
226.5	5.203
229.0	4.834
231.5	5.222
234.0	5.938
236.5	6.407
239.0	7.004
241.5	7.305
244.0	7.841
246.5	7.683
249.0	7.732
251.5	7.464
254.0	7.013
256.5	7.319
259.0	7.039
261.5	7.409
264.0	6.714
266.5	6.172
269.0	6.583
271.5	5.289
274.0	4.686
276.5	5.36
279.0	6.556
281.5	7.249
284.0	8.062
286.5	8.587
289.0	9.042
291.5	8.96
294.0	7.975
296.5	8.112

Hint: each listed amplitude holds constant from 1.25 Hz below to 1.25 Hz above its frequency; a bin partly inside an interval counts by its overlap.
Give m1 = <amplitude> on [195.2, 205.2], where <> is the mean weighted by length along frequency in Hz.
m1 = 6.59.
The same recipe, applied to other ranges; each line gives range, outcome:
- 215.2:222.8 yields 6.74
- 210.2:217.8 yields 7.49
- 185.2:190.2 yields 6.06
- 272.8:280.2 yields 5.53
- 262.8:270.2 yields 6.49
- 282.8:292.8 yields 8.66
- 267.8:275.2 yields 5.52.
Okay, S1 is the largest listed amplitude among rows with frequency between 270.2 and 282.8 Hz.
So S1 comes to 7.249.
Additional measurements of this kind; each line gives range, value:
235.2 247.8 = 7.841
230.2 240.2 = 7.004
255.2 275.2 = 7.409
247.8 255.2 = 7.732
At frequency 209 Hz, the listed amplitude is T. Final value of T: 6.979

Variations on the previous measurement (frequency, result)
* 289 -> 9.042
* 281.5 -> 7.249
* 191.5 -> 6.045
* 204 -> 7.295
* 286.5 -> 8.587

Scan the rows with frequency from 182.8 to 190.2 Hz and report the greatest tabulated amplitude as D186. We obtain 6.613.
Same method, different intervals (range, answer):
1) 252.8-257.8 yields 7.319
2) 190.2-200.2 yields 6.271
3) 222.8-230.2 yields 5.832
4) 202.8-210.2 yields 7.313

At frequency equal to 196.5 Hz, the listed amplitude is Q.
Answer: 6.271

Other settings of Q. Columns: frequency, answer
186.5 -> 5.652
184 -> 6.613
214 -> 7.693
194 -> 5.953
